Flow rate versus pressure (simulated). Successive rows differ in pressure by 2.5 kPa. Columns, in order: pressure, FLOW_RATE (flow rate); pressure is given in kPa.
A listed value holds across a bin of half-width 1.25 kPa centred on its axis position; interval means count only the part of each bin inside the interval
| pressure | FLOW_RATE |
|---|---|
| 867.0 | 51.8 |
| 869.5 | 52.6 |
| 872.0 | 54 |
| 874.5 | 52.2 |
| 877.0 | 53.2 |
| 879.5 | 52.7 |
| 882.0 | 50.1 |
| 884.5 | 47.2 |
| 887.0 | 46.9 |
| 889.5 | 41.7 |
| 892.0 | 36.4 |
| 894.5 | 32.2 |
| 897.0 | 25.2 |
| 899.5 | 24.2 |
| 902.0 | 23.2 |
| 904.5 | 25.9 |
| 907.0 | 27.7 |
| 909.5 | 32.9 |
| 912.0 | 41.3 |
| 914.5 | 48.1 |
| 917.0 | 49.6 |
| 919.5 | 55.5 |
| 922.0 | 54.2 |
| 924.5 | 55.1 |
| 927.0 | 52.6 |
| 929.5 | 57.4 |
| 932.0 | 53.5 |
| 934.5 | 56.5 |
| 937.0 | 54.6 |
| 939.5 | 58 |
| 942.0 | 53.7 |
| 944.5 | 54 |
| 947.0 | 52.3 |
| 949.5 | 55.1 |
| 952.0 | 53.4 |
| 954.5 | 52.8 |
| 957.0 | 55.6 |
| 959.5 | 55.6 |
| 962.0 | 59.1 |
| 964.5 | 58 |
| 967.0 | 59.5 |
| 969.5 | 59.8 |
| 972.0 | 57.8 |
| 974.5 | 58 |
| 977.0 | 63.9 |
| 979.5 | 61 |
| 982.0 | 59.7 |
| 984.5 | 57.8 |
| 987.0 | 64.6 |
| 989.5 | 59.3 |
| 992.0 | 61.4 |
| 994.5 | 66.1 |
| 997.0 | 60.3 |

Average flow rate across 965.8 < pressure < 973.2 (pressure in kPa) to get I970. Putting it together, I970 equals 59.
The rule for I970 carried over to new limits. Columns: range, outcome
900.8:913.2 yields 30.2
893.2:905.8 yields 26.2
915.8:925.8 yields 53.6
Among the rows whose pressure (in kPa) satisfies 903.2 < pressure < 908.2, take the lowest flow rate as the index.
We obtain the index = 25.9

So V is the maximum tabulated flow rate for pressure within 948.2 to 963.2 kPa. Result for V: 59.1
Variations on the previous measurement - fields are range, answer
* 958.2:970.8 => 59.8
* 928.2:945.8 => 58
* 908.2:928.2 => 55.5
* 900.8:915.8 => 48.1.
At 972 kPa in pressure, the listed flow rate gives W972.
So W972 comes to 57.8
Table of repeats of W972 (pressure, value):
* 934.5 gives 56.5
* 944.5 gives 54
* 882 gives 50.1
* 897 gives 25.2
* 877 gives 53.2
